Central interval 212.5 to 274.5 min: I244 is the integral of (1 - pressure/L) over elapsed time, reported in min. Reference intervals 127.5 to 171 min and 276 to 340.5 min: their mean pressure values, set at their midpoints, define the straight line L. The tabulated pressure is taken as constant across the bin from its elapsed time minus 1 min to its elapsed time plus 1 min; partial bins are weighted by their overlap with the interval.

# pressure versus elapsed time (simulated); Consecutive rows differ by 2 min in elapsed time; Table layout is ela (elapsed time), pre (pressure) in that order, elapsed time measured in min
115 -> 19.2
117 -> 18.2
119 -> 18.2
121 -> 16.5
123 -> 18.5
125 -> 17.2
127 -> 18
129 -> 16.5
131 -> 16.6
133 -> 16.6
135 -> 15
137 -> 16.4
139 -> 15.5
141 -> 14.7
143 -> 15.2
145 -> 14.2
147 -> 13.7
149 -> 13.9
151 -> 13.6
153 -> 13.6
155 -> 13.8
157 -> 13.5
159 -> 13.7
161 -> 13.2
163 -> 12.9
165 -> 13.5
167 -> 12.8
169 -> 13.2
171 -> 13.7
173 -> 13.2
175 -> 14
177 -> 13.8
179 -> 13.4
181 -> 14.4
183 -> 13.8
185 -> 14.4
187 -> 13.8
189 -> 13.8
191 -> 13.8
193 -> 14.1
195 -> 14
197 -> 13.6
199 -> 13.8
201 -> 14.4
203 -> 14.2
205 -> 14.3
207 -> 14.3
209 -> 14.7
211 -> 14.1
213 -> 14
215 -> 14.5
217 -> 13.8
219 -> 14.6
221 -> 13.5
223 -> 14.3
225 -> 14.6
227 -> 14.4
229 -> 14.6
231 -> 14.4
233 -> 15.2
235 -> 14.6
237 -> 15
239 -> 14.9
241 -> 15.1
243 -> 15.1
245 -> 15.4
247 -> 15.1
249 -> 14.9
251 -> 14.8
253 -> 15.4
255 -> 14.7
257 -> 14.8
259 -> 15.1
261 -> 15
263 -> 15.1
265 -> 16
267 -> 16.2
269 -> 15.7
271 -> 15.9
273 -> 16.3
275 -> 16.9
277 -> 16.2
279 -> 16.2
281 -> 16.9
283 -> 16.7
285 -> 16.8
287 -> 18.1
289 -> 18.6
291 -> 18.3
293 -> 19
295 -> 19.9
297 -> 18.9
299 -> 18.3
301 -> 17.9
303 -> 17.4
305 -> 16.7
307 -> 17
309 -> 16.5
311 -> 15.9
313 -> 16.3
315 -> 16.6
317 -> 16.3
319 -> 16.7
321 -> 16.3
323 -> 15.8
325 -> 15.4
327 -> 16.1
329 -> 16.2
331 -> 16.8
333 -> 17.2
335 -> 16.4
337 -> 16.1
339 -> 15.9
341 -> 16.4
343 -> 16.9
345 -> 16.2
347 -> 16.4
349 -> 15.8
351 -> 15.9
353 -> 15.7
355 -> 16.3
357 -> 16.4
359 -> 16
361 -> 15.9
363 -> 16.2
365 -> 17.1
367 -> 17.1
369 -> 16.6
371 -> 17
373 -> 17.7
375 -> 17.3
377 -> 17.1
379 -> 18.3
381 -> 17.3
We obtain 3.81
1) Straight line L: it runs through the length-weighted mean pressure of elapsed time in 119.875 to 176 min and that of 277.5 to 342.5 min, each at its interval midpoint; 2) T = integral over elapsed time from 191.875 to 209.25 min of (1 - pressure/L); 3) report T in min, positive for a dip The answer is 1.5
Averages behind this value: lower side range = 14.8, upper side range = 17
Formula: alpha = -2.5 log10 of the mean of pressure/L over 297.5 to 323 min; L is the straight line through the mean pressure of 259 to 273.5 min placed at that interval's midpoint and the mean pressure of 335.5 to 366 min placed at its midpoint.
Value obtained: -0.058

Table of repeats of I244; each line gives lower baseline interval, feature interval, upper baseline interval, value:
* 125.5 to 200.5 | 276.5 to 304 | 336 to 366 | -3.95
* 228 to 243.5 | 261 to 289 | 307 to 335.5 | -1.57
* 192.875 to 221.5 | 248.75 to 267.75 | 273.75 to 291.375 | 1.14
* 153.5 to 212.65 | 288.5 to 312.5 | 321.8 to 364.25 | -3.50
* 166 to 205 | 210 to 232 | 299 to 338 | 0.44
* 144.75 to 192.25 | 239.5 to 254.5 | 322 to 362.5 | -0.30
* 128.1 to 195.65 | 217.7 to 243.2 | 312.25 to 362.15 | 0.64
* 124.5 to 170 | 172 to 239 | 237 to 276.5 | 3.85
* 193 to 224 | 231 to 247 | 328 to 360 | -0.42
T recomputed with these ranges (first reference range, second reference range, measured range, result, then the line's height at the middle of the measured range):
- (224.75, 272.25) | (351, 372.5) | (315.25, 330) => -0.15 min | 16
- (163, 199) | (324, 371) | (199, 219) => -0.15 min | 14.1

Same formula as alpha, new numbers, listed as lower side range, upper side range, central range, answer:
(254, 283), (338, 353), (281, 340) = -0.067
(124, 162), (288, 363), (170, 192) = 0.114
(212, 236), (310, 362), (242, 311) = -0.086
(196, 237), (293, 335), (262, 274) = -0.011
